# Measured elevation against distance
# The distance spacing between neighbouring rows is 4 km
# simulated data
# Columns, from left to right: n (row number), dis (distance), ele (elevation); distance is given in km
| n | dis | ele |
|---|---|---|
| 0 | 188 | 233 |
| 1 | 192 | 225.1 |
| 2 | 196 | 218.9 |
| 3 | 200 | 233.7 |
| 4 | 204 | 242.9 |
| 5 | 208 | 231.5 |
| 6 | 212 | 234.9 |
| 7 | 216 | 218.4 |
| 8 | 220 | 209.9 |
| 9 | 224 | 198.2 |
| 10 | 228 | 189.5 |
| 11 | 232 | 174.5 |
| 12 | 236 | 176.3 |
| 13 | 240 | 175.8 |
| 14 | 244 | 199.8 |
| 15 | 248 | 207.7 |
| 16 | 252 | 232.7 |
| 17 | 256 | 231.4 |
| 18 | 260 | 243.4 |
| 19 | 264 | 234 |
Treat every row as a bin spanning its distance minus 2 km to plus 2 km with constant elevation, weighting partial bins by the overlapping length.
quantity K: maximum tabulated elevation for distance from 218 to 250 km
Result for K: 209.9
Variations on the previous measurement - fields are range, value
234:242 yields 176.3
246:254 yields 232.7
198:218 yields 242.9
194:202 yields 233.7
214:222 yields 218.4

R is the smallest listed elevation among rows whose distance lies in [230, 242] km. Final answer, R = 174.5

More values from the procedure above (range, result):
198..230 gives 189.5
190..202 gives 218.9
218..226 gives 198.2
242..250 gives 199.8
